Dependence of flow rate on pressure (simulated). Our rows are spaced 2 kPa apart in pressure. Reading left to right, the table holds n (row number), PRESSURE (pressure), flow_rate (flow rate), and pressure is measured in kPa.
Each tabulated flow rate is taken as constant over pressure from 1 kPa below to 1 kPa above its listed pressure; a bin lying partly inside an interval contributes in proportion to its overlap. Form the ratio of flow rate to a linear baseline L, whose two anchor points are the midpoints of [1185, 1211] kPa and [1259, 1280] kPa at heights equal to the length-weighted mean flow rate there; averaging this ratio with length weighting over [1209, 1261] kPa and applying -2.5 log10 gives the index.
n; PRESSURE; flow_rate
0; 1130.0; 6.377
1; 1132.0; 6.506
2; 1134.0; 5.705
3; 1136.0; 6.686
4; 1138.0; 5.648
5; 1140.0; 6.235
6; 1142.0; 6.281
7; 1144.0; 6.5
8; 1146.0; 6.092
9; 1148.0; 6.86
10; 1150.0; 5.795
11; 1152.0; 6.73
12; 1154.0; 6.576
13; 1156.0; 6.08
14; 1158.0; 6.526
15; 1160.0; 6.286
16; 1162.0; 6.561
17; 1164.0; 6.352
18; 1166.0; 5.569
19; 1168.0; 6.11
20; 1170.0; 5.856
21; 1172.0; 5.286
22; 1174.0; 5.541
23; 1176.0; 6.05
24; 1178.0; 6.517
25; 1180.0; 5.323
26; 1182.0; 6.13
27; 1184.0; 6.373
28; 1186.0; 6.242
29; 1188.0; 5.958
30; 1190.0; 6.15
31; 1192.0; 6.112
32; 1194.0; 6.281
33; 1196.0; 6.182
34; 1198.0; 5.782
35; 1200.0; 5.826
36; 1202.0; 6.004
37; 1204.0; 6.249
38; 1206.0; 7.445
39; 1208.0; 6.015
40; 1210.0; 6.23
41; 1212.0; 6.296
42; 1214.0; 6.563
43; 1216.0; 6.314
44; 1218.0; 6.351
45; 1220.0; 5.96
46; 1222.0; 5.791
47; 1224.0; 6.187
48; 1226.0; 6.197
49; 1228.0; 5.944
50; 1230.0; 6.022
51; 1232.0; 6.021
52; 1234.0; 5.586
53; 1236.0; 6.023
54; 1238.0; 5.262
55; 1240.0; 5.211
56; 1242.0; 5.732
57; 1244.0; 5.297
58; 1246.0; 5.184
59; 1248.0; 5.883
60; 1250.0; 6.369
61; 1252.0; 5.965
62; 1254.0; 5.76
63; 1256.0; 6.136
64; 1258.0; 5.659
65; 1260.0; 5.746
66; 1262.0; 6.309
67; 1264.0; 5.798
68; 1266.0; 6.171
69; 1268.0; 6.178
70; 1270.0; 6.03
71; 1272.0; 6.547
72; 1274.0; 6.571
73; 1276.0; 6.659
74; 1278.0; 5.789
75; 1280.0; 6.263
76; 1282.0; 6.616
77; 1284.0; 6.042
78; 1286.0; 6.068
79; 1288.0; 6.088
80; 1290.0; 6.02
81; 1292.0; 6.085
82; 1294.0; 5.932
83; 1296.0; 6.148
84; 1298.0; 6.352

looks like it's 0.05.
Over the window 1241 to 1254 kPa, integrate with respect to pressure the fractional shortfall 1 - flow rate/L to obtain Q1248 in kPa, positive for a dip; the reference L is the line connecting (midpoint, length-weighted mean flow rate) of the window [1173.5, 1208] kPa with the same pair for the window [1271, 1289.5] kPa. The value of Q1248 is 1.0 kPa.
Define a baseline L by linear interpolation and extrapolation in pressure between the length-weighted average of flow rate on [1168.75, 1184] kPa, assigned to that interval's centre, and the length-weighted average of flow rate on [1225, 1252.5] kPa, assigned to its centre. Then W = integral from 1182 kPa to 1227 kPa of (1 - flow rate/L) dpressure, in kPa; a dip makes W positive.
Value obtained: -3.0 kPa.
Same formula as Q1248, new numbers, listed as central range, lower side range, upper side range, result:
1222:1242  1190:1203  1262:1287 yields 1.0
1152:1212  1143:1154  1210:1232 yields 1.5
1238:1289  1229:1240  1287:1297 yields -0.8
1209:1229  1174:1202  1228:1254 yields -1.1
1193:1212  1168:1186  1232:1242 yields -1.5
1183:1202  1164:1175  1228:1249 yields -1.3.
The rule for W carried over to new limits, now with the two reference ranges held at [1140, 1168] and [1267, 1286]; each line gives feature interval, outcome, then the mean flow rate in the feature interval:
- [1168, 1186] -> 1.1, 5.92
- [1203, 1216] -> -0.3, 6.45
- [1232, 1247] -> 1.9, 5.51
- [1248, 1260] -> 0.7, 5.95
